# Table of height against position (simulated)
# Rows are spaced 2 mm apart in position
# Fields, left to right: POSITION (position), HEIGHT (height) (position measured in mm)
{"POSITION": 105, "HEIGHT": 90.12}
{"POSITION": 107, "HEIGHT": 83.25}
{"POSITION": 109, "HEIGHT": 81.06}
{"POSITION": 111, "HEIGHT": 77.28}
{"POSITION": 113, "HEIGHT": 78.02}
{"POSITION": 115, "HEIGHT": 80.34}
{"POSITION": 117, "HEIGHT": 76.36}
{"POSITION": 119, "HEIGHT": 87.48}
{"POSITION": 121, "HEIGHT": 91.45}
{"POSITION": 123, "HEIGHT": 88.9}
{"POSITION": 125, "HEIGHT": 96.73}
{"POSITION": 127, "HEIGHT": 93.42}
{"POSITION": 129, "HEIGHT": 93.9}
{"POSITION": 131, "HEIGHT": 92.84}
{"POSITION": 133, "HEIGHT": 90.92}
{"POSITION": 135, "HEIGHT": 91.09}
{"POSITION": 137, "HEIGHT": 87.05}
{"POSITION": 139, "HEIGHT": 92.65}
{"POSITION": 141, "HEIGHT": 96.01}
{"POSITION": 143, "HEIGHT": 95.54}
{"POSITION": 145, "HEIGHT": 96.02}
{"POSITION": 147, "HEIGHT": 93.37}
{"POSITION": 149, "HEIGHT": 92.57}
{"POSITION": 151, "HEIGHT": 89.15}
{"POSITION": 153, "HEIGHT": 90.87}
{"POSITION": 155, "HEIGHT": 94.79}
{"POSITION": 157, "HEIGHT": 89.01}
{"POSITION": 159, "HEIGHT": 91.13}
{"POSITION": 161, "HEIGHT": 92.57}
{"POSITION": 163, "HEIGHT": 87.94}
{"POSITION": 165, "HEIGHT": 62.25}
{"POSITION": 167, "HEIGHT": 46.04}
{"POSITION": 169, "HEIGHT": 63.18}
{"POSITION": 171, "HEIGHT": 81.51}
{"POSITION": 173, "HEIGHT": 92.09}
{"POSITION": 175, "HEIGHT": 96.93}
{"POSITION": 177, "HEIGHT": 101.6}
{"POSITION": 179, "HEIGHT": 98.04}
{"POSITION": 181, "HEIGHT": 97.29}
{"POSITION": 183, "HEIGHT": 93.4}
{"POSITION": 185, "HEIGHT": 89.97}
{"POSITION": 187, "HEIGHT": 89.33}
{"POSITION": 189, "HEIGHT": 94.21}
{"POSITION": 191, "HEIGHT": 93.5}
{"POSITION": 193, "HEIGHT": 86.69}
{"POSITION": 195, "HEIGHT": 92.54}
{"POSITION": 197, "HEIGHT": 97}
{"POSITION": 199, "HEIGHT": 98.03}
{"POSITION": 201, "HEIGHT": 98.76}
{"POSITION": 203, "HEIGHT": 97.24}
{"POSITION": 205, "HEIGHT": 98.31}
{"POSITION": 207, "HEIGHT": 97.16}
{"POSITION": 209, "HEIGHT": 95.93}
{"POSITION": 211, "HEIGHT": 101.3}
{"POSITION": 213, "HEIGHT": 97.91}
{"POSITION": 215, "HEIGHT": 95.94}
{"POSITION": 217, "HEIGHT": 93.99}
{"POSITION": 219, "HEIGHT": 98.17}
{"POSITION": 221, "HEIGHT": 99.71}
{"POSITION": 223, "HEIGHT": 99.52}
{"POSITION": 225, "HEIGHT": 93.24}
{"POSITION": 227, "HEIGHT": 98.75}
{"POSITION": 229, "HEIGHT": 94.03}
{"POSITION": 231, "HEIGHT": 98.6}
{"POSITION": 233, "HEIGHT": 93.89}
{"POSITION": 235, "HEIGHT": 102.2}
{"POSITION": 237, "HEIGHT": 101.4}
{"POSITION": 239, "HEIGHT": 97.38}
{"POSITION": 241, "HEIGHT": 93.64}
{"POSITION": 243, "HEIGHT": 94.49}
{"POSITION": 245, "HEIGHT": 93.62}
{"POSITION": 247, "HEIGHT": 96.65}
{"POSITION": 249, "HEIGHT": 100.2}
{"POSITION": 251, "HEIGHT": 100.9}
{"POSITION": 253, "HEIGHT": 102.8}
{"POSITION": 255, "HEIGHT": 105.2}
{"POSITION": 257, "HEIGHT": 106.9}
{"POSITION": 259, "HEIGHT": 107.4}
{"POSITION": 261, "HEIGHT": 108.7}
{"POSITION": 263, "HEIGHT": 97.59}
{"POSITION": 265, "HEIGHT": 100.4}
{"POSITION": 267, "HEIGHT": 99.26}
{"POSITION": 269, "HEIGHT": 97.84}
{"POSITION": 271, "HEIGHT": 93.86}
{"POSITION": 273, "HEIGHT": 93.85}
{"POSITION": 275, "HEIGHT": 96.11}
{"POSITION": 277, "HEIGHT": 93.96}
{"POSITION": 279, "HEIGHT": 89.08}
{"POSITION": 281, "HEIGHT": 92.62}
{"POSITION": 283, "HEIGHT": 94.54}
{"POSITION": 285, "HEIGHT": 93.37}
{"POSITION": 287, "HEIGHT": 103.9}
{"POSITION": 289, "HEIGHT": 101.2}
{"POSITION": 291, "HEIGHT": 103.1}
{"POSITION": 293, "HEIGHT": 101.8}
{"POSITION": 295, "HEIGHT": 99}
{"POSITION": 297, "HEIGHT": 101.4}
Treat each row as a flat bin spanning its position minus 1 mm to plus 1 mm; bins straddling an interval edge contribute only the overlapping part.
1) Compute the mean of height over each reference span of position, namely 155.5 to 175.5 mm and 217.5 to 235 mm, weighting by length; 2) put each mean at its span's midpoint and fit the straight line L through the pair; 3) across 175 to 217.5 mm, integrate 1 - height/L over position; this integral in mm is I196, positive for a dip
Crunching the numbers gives -3.34 mm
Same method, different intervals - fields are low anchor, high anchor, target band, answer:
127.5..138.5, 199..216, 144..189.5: 3.07 mm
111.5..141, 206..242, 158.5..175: 2.58 mm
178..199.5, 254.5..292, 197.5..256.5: -1.26 mm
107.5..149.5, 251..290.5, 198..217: -0.62 mm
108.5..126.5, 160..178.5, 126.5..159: -3.78 mm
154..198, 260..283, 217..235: -0.92 mm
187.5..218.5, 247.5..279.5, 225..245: 0.23 mm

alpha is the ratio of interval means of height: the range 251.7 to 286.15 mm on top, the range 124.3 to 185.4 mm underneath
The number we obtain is 1.10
